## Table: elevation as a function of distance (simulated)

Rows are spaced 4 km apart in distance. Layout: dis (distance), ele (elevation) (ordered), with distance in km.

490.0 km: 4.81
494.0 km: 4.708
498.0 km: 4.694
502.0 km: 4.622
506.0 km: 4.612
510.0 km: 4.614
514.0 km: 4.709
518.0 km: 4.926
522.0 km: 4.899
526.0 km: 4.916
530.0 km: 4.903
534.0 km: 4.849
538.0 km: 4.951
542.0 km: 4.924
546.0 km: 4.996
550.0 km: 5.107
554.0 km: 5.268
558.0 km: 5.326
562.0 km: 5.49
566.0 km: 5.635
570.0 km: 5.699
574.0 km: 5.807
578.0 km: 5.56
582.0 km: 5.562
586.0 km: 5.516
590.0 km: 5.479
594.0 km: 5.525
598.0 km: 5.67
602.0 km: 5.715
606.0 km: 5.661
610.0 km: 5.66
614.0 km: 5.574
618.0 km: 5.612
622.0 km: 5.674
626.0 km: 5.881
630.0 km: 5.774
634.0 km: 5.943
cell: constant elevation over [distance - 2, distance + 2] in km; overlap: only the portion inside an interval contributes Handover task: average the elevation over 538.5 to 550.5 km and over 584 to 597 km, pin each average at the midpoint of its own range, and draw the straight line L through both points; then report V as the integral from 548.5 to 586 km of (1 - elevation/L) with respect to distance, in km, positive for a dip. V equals -1.8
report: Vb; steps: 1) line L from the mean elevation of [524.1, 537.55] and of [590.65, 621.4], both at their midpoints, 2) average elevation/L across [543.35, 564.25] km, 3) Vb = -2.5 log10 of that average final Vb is -0.02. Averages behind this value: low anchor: 4.9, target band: 5.23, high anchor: 5.63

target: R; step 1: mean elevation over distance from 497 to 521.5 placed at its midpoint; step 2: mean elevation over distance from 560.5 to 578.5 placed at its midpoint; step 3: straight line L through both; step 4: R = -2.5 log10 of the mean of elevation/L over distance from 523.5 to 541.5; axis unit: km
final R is 0.04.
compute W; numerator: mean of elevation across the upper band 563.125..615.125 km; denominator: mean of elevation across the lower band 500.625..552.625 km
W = 1.16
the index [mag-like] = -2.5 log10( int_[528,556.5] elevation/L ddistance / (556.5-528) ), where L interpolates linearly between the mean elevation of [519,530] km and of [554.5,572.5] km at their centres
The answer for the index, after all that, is 0.04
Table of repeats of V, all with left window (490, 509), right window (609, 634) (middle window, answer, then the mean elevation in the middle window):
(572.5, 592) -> -0.7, 5.58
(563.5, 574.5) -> -0.9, 5.69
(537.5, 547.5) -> 0.2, 4.96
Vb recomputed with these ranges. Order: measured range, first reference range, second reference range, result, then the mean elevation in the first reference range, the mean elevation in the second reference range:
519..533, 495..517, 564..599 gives 0.00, 4.67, 5.6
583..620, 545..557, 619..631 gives -0.01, 5.15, 5.76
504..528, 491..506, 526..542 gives 0.00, 4.68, 4.91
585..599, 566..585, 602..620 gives 0.02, 5.65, 5.64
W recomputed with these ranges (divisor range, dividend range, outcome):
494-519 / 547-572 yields 1.15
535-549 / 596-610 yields 1.14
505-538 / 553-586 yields 1.15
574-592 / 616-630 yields 1.03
